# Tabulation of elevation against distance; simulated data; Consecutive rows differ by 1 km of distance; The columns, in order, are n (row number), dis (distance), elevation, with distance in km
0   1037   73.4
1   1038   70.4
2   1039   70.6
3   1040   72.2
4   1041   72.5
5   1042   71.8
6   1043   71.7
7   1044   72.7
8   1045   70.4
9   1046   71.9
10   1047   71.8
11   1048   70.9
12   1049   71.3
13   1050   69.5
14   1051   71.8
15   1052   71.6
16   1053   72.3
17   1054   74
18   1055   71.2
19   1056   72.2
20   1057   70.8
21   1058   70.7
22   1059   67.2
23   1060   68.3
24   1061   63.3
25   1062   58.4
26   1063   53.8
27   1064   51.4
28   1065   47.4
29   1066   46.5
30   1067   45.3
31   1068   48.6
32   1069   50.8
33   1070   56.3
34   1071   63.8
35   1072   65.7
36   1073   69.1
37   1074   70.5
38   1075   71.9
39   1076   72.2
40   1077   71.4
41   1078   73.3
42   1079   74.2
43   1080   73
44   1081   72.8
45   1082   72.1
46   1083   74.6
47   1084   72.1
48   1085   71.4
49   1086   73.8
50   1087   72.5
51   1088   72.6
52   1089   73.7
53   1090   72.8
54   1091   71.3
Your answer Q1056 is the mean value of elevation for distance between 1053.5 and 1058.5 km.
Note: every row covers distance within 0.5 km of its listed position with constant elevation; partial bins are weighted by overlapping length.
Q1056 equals 71.8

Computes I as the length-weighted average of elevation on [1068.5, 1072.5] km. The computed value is 59.1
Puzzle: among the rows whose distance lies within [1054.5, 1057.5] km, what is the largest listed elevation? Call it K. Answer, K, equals 72.2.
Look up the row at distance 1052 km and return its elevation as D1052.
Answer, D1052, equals 71.6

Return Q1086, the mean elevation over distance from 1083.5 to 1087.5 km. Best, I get 72.5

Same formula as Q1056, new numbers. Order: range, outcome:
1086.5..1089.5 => 72.9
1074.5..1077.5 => 71.8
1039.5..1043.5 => 72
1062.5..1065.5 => 50.9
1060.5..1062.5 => 60.8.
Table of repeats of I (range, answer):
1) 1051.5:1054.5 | 72.6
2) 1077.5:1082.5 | 73.1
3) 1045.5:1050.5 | 71.1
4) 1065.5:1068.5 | 46.8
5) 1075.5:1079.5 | 72.8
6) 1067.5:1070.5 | 51.9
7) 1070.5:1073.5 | 66.2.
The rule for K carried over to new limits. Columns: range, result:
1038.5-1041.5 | 72.5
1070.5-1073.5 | 69.1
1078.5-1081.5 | 74.2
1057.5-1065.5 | 70.7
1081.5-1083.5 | 74.6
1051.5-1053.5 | 72.3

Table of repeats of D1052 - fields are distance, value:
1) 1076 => 72.2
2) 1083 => 74.6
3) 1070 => 56.3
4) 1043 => 71.7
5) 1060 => 68.3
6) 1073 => 69.1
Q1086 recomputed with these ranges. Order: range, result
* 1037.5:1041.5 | 71.4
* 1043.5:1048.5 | 71.5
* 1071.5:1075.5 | 69.3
